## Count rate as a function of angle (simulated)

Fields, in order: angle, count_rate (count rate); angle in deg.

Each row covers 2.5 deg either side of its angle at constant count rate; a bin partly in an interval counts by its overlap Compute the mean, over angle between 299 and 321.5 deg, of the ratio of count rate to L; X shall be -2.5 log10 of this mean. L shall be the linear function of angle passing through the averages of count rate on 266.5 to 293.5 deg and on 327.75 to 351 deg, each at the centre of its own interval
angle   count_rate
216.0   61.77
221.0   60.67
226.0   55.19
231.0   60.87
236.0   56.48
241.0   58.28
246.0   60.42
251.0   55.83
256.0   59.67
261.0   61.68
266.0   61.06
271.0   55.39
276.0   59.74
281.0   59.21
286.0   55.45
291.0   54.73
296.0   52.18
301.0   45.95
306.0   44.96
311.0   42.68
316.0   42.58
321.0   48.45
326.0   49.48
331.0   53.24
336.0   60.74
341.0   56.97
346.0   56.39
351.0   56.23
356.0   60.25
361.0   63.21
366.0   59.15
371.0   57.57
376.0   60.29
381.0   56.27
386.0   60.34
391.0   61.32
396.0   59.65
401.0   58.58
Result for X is 0.26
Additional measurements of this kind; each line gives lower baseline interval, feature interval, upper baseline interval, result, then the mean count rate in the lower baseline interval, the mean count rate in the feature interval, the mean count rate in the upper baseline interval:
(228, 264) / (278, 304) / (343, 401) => 0.108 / 59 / 53.5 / 59.1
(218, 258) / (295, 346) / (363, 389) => 0.175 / 58.5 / 50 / 58.9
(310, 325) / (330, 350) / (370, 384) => -0.141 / 45.2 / 57.1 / 58.2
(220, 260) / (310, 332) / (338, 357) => 0.216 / 58.5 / 47.2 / 57.3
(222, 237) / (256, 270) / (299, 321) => -0.156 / 57.9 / 60.4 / 44.5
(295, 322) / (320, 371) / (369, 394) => -0.083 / 45.7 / 56.7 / 59.2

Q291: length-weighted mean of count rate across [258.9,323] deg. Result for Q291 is 52.6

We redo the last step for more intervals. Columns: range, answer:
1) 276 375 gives 53.9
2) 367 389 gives 58.7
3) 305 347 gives 50.6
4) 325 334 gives 52.2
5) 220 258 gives 58.3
